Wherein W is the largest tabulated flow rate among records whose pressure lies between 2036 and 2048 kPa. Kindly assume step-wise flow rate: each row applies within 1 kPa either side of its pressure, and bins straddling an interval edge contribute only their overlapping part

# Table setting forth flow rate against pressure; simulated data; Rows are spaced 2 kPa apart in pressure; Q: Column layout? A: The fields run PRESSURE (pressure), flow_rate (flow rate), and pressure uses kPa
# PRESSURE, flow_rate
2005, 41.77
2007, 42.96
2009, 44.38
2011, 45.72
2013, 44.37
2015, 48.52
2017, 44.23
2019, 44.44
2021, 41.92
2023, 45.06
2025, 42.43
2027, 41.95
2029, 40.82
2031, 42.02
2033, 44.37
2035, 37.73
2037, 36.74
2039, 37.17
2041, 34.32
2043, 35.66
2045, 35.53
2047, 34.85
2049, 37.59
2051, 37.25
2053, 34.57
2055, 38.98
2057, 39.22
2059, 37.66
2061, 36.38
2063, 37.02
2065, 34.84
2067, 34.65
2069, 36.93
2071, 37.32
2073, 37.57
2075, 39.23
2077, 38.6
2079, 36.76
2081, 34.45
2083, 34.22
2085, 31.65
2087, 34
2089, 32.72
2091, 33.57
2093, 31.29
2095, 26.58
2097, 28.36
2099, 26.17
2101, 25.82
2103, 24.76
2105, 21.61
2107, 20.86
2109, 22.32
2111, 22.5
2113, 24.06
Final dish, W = 37.17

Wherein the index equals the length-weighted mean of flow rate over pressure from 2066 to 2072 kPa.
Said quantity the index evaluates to 36.3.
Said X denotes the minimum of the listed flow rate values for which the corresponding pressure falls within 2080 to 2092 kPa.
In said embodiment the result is 31.65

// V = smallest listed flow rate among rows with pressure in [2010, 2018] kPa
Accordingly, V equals 44.23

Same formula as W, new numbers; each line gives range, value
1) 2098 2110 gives 26.17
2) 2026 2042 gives 44.37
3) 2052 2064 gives 39.22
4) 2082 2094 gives 34.22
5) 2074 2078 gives 39.23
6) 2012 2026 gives 48.52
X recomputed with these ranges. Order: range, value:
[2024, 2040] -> 36.74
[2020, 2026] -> 41.92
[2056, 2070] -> 34.65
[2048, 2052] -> 37.25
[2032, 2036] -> 37.73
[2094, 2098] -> 26.58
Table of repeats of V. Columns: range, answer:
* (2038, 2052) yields 34.32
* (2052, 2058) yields 34.57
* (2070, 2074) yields 37.32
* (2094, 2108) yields 20.86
